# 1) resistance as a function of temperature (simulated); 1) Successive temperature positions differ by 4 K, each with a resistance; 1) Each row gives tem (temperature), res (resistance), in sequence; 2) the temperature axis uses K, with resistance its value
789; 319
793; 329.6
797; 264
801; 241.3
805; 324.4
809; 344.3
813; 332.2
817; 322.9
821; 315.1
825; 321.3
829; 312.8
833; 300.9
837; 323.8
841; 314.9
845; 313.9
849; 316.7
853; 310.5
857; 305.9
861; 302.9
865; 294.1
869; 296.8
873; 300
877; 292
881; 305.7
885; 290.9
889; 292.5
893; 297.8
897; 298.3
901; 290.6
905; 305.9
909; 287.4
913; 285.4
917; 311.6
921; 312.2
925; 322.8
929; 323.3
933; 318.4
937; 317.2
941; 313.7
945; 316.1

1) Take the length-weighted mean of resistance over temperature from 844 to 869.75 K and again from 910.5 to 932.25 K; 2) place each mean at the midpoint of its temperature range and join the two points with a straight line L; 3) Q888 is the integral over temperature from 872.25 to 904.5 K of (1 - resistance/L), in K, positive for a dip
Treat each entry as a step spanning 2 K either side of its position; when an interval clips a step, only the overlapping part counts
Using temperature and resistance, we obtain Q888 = 1.27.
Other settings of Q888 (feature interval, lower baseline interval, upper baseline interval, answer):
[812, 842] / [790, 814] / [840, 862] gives -0.9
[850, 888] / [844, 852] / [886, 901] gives 0.7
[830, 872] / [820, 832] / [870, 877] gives -0.3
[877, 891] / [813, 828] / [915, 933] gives 1.0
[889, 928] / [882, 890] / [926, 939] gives 0.6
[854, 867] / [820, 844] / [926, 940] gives 0.6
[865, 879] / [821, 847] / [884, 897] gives 0.2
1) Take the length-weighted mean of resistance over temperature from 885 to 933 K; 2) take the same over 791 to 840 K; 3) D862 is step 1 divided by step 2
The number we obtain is 0.97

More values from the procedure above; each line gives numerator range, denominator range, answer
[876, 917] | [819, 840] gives 0.94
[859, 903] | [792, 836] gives 0.96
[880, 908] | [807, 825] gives 0.91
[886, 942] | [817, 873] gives 0.98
